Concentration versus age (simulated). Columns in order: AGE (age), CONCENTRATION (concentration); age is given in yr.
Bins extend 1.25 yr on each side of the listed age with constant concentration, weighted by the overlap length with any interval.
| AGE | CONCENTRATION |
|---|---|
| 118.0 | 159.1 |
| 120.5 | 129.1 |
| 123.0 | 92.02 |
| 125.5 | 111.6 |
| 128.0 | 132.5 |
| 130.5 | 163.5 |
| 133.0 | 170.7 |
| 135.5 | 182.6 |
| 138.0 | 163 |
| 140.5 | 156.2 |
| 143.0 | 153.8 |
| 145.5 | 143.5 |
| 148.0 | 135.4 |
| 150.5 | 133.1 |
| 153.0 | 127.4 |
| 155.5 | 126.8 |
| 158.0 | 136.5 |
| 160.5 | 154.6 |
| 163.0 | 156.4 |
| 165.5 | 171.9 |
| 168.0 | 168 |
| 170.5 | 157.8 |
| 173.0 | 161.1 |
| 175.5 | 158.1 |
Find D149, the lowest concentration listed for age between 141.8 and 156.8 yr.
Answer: 126.8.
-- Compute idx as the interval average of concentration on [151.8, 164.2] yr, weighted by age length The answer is 140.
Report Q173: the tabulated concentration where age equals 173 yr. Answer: 161.1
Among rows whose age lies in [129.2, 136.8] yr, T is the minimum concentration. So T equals 163.5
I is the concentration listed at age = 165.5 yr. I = 171.9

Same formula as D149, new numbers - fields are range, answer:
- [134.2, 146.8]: 143.5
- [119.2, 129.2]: 92.02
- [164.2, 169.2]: 168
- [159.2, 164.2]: 154.6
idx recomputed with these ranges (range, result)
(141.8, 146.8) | 148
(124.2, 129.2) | 122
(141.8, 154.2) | 139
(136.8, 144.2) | 158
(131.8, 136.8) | 177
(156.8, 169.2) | 158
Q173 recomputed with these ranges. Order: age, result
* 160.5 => 154.6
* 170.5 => 157.8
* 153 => 127.4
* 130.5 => 163.5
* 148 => 135.4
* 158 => 136.5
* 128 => 132.5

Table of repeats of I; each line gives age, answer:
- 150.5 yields 133.1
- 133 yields 170.7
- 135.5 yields 182.6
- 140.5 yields 156.2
